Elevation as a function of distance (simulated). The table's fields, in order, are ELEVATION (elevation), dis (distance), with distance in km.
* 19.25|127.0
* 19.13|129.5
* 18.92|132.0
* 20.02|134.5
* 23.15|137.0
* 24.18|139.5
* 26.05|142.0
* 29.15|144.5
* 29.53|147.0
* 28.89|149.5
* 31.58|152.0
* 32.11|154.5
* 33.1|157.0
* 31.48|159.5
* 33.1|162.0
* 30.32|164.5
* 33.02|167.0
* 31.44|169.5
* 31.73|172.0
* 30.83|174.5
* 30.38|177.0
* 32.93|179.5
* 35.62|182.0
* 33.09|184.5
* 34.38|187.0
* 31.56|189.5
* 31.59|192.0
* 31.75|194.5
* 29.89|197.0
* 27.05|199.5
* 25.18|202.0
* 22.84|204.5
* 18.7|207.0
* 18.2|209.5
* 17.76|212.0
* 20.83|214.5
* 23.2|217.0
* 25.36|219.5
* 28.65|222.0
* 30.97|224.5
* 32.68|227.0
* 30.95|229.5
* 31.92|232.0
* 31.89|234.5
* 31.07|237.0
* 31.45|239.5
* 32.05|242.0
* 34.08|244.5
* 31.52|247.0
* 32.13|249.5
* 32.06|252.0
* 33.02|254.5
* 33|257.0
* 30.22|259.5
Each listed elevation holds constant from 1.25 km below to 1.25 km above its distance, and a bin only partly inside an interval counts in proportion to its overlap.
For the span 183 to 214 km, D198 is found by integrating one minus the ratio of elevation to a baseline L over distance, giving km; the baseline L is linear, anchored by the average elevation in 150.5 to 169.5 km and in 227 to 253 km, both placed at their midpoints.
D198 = 5.1 km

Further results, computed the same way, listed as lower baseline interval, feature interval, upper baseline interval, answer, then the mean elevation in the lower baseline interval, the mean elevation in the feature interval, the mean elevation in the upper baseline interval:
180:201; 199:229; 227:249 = 7.1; 31.8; 24.4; 31.9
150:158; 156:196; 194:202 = -2.6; 31.9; 32.2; 28.7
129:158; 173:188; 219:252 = -2.3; 26.4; 32.8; 31.3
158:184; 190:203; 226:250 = 1.1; 32.1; 29.3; 32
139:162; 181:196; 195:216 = -4.7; 29.9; 32.9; 22.9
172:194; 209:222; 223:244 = 4.1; 32.5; 22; 31.7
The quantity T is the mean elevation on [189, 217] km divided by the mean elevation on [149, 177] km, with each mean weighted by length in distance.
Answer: 0.8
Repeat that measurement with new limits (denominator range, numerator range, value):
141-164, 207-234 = 0.85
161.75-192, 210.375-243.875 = 0.88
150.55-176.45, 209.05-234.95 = 0.84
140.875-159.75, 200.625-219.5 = 0.71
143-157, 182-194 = 1.08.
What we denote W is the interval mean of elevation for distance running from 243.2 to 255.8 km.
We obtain 32.6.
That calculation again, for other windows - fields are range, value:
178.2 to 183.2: 34.2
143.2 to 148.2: 29.3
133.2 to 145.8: 24.5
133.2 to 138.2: 21.5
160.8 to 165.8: 31.7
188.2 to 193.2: 31.6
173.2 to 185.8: 32.6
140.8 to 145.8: 27.6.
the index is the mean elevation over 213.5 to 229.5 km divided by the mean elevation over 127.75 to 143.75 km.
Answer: 1.2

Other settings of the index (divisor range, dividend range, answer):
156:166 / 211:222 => 0.71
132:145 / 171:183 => 1.36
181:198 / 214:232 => 0.86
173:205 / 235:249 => 1.04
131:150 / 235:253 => 1.29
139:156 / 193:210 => 0.87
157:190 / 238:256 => 1.00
